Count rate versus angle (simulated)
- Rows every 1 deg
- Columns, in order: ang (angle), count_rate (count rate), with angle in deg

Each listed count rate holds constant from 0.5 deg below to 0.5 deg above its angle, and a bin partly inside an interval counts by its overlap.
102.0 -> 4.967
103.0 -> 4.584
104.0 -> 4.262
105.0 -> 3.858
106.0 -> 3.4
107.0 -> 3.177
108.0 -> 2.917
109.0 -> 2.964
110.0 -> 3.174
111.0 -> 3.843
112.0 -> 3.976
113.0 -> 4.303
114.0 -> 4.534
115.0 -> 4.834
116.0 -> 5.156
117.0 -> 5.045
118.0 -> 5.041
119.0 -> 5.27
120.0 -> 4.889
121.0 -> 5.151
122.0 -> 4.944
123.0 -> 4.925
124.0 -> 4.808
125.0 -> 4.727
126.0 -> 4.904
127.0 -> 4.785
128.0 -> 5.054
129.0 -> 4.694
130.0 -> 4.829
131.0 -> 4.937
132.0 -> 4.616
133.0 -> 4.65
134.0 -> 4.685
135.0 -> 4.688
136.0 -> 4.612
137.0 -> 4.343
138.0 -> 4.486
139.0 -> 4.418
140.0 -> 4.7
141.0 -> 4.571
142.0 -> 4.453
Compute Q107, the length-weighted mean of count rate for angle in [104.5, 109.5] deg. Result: 3.26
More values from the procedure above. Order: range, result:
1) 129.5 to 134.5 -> 4.74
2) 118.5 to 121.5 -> 5.1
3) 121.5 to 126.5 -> 4.86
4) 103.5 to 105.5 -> 4.06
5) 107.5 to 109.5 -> 2.94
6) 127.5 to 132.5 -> 4.83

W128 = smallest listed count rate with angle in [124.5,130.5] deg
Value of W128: 4.694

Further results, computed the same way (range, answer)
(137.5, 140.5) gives 4.418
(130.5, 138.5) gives 4.343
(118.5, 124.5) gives 4.808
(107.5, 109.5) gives 2.917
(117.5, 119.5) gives 5.041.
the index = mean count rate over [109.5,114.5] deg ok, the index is 3.97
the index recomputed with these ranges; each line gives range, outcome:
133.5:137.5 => 4.58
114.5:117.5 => 5.01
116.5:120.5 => 5.06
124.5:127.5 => 4.81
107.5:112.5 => 3.37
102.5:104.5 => 4.42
